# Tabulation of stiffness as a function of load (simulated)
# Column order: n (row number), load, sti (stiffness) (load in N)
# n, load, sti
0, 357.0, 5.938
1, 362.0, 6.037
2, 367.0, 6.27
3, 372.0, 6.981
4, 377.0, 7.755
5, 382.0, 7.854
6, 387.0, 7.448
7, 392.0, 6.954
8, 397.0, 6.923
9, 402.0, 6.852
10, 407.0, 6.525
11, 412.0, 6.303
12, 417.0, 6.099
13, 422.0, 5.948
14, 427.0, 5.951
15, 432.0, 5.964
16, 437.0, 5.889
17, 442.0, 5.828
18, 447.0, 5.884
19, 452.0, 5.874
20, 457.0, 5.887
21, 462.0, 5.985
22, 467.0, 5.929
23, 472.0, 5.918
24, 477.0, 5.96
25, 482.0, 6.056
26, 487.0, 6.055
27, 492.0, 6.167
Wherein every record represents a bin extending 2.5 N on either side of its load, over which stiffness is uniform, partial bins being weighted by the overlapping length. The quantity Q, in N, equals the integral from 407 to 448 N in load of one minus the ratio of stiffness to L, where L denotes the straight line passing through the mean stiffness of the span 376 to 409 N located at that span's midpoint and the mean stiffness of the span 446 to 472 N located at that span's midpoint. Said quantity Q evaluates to 3.1 N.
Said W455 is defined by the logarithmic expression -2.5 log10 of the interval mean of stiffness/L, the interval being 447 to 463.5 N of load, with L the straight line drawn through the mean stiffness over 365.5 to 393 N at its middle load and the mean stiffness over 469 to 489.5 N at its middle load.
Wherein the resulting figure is 0.070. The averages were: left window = 7.26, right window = 6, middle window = 5.91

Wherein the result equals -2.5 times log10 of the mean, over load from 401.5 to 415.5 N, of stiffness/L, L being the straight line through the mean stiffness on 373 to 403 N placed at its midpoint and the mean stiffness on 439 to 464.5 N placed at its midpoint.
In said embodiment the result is 0.06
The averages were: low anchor 7.3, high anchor 5.89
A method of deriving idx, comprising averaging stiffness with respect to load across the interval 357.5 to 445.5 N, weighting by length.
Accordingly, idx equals 6.54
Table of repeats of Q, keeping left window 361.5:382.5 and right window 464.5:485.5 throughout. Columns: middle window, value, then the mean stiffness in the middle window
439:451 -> 0.78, 5.86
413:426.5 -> 0.98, 6.04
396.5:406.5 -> -0.17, 6.81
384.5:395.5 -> -0.60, 7.18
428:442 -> 1.00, 5.91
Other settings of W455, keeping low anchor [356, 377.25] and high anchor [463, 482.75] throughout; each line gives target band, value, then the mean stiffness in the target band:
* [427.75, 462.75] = 0.04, 5.9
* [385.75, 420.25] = -0.06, 6.69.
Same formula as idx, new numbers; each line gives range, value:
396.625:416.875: 6.56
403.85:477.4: 6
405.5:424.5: 6.2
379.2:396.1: 7.38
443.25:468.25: 5.91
